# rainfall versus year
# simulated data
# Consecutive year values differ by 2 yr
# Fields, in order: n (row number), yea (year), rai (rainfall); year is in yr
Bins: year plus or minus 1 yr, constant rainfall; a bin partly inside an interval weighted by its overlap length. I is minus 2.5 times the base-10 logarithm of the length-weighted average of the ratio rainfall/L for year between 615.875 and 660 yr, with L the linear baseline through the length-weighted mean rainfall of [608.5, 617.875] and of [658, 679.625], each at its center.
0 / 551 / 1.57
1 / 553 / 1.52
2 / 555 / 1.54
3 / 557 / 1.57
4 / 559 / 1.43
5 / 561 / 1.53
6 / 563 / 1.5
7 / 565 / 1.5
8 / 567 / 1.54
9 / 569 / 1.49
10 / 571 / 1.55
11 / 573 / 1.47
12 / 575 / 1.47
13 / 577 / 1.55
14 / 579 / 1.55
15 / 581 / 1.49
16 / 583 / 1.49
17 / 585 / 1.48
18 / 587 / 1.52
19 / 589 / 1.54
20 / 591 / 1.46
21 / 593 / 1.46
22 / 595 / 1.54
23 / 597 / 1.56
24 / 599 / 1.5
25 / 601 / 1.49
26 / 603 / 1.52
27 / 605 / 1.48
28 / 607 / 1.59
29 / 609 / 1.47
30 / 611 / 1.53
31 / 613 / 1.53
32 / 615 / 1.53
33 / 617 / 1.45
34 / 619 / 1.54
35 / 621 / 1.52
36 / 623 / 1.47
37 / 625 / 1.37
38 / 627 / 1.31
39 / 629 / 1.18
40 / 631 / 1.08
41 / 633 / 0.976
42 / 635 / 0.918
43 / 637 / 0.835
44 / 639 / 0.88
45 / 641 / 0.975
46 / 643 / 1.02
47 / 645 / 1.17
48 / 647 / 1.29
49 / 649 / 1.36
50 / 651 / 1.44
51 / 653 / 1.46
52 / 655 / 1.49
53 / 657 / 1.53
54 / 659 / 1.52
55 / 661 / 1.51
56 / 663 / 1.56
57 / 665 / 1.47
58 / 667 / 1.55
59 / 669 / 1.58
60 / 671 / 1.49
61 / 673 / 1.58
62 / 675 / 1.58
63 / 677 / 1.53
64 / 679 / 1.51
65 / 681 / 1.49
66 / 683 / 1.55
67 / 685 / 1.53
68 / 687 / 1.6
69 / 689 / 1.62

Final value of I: 0.20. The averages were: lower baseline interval 1.5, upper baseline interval 1.53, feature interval 1.26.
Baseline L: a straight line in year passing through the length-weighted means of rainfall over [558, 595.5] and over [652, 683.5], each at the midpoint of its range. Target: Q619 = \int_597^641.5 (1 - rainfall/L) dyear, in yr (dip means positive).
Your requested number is 5.3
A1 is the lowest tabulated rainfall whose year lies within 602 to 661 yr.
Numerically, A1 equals 0.835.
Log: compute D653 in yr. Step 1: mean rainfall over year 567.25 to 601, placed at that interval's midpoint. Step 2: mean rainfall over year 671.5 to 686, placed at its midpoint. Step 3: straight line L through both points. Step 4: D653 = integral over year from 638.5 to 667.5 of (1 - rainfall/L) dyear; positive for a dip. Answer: 3.3 yr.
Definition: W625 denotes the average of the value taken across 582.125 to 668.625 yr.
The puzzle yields 1.39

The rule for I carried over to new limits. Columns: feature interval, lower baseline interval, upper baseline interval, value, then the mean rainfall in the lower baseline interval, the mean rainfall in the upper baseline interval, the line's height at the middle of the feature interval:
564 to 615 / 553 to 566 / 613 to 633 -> -0.05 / 1.51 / 1.37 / 1.45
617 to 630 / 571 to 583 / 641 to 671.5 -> 0.04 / 1.51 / 1.41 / 1.45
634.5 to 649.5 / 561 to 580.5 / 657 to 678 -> 0.41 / 1.51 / 1.54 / 1.53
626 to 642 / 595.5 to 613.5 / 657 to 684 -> 0.44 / 1.52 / 1.53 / 1.53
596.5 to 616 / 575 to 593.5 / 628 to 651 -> -0.14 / 1.5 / 1.08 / 1.33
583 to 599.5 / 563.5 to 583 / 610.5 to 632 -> -0.03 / 1.51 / 1.41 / 1.47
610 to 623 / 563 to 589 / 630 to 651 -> -0.22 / 1.51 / 1.07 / 1.23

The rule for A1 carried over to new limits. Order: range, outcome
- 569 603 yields 1.46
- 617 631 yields 1.08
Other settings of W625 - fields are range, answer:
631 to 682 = 1.34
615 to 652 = 1.22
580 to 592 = 1.5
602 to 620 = 1.52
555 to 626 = 1.51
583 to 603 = 1.51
